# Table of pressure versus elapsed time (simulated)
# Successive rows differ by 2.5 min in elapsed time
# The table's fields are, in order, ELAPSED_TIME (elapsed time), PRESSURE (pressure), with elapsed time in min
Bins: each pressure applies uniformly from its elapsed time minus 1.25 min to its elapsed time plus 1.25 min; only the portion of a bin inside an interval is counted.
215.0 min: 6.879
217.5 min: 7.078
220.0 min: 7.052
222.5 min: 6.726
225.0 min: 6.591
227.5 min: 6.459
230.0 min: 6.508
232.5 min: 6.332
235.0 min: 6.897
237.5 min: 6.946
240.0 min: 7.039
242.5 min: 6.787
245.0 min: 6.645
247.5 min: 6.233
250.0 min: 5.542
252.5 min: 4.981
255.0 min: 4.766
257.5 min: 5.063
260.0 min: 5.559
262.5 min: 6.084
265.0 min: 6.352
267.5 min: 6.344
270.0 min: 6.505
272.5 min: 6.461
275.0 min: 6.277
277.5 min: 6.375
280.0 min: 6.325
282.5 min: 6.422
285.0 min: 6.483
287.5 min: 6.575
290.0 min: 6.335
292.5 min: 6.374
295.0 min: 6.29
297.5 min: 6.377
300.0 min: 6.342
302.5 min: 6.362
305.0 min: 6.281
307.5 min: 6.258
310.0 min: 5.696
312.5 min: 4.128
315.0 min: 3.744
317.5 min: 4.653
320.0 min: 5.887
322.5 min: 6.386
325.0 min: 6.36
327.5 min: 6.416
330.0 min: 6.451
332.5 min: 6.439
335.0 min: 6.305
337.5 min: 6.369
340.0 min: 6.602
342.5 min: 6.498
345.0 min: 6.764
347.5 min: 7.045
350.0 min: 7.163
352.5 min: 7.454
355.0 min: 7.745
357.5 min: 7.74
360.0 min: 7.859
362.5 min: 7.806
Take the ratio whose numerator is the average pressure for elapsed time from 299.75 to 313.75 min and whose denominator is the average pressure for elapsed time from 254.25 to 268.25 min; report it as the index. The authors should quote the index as 1.02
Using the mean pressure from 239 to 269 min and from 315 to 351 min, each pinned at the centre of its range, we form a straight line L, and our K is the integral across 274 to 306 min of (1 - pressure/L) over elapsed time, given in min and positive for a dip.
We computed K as -1.4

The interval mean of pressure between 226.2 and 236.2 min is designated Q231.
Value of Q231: 6.55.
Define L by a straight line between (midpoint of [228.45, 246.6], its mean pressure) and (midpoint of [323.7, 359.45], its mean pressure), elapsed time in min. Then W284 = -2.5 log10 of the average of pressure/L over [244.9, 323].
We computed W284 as 0.14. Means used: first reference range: 6.72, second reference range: 6.83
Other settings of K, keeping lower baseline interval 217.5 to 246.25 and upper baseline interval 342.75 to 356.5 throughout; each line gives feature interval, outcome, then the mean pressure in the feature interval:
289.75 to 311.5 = 2.4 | 6.23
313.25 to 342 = 4.7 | 5.95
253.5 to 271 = 2.7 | 5.79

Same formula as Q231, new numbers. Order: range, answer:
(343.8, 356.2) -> 7.23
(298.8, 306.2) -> 6.33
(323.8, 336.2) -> 6.39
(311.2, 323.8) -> 4.97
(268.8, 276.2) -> 6.41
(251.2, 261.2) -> 5.09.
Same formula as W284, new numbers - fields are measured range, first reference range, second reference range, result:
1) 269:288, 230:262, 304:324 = -0.12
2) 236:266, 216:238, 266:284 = 0.10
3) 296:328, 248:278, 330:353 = 0.11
